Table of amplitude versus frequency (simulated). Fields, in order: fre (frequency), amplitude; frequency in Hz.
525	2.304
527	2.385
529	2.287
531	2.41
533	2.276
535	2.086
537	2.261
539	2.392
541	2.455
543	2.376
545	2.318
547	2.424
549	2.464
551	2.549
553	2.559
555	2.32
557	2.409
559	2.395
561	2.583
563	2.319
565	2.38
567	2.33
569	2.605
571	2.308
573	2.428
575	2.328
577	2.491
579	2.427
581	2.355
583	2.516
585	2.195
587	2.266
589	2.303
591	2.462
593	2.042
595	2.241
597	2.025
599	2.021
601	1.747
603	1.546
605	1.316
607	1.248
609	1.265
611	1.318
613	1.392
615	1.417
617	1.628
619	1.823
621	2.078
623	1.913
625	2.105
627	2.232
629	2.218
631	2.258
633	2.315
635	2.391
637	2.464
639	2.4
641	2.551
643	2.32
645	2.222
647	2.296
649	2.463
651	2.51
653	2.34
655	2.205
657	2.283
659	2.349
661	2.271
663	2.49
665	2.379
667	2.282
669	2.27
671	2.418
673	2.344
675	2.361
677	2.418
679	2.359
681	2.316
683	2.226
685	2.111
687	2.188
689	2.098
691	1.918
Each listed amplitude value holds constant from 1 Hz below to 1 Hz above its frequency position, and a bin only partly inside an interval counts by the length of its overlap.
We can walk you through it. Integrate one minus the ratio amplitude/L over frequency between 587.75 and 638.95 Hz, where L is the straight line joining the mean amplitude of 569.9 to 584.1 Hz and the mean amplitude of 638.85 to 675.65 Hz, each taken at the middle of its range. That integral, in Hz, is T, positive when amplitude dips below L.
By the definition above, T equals 9.9 Hz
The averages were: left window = 2.41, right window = 2.35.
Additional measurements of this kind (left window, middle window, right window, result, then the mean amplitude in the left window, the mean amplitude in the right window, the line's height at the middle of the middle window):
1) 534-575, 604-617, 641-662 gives 5.6 Hz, 2.4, 2.34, 2.36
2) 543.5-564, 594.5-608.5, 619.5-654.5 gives 3.9 Hz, 2.43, 2.29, 2.35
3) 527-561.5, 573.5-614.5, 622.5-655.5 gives 6.5 Hz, 2.38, 2.31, 2.35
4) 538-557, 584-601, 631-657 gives 1.6 Hz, 2.43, 2.37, 2.4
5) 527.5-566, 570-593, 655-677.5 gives 0.1 Hz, 2.38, 2.34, 2.37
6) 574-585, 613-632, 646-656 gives 3.6 Hz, 2.4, 2.36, 2.38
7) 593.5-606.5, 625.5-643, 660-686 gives -2.5 Hz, 1.8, 2.33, 2.05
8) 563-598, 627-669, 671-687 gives -0.6 Hz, 2.33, 2.3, 2.31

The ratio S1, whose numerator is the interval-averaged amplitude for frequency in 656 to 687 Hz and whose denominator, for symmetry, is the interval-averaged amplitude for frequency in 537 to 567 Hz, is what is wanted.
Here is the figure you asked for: 0.96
